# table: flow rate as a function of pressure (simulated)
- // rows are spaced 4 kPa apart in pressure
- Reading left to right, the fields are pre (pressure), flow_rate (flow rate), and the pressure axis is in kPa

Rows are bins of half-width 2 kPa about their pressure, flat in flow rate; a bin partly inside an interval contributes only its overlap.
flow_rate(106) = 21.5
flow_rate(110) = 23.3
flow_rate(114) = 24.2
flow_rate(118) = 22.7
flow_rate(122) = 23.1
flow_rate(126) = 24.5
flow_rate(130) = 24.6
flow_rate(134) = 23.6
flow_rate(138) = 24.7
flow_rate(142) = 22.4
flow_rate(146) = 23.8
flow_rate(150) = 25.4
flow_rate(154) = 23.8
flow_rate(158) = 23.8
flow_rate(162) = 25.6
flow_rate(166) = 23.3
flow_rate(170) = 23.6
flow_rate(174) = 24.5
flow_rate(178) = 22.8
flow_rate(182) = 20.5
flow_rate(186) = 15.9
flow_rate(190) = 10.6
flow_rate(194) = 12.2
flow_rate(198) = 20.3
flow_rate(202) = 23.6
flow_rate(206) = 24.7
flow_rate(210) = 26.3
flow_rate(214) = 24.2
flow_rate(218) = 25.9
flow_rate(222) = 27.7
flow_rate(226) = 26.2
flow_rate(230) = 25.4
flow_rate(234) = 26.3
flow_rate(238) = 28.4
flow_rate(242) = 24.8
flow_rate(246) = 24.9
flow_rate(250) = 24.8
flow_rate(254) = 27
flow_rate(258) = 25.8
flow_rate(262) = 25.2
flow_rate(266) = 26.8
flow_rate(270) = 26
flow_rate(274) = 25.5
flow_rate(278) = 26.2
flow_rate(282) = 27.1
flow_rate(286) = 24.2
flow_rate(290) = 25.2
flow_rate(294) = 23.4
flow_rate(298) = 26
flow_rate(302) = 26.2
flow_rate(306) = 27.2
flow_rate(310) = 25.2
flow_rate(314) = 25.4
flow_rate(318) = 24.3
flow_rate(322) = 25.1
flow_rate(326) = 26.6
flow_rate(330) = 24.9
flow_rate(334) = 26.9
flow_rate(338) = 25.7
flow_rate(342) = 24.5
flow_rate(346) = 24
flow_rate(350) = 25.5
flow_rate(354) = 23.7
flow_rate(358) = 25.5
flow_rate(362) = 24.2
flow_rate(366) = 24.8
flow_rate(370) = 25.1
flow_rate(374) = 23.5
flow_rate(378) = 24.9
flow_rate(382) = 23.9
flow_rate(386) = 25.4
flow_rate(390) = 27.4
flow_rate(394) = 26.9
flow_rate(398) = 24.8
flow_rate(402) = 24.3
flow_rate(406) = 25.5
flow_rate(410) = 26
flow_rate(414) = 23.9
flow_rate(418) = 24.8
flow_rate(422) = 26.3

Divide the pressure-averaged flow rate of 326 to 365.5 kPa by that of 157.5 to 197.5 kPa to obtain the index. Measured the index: 1.2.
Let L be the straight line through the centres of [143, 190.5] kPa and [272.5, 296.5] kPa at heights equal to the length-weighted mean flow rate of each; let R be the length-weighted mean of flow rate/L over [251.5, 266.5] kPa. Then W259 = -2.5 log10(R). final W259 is -0.06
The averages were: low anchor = 22.3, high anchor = 25.3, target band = 26.1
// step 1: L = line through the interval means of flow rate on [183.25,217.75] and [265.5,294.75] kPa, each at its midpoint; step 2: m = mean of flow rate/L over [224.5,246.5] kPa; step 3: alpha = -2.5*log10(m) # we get -0.16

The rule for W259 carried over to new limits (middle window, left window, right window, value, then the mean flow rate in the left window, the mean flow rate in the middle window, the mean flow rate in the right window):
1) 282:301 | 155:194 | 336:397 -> -0.08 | 20.8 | 25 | 25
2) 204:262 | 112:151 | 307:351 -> -0.05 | 23.9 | 25.9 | 25.3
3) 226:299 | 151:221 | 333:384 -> -0.11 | 22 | 25.7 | 24.7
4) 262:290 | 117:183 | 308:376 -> -0.06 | 23.8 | 25.9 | 25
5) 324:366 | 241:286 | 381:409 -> 0.02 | 25.8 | 25.1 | 25.5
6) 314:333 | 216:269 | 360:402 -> 0.01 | 26.1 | 25.3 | 25.1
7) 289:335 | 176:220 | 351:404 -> -0.09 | 20.6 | 25.5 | 25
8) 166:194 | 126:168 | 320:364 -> 0.24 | 24.1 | 19.4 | 25.1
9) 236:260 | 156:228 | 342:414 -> -0.13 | 22.3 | 25.9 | 25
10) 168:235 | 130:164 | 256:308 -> 0.11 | 24.2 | 22.3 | 25.8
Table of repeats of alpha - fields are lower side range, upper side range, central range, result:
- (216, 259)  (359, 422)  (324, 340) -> -0.023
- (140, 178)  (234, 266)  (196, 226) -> 0.014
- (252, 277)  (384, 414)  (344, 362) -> 0.050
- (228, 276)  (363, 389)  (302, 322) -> -0.010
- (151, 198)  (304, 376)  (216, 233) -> -0.192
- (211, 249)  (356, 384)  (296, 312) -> -0.039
